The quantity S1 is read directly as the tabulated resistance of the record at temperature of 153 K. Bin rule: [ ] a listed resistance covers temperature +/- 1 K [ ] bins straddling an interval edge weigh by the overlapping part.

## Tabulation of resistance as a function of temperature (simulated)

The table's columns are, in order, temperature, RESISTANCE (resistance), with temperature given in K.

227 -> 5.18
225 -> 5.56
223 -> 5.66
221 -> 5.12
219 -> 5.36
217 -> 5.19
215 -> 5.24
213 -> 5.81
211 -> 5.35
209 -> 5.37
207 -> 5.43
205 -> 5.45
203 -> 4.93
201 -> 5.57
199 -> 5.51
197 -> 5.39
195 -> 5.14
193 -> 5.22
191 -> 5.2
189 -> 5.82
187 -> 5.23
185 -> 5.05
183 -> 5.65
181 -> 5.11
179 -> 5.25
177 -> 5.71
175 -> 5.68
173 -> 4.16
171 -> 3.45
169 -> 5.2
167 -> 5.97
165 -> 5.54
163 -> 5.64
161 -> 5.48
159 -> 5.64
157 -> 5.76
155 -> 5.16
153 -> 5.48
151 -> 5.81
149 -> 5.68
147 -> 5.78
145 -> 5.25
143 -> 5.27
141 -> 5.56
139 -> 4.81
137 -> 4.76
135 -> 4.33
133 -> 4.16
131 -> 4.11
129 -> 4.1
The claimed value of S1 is 5.48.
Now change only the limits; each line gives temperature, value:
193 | 5.22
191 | 5.2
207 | 5.43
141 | 5.56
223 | 5.66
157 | 5.76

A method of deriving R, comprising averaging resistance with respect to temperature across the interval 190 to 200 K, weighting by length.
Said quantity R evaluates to 5.29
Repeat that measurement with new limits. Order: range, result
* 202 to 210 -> 5.29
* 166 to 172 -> 4.87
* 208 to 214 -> 5.51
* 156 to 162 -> 5.63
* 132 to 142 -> 4.72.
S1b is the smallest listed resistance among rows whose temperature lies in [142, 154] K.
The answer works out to 5.25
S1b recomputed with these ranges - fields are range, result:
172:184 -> 4.16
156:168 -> 5.48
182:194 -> 5.05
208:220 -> 5.19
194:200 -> 5.14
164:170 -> 5.2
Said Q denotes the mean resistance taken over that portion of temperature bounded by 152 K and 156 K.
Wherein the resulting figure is 5.32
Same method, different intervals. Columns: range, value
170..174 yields 3.81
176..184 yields 5.43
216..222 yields 5.22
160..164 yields 5.56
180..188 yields 5.26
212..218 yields 5.41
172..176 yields 4.92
